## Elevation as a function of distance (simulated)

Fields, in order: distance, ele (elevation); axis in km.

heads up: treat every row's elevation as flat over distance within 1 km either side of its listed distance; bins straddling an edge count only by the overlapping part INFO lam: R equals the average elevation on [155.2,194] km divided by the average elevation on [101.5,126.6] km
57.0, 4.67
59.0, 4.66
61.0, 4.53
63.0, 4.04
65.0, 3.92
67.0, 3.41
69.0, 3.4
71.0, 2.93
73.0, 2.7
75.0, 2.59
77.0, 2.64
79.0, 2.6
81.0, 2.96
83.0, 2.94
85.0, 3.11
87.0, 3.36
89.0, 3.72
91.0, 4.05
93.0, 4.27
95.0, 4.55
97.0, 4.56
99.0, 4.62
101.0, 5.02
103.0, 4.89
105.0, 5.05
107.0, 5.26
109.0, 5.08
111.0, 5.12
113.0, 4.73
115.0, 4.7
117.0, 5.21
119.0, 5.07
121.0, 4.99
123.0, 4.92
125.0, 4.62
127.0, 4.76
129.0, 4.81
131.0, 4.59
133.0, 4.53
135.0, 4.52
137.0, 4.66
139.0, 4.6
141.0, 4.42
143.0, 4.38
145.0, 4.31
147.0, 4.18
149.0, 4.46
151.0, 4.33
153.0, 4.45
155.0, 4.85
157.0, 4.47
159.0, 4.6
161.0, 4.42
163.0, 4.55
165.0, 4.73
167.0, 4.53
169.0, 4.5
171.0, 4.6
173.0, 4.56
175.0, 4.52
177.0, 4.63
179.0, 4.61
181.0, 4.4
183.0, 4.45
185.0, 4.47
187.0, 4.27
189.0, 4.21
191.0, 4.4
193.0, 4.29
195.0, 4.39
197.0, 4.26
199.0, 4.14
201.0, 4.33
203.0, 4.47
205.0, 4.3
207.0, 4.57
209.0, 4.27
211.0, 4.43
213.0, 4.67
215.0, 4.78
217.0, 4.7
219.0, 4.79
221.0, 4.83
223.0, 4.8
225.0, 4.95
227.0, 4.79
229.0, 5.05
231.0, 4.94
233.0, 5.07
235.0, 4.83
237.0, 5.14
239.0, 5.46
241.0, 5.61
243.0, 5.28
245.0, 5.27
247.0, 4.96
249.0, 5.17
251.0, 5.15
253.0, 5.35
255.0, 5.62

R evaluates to 0.9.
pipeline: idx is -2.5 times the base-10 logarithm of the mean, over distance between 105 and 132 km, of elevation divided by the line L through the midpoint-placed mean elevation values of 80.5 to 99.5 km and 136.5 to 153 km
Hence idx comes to -0.19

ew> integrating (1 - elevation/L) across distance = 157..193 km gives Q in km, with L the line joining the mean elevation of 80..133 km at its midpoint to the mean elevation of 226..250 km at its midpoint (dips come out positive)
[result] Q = 2.5 km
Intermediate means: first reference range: 4.5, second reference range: 5.13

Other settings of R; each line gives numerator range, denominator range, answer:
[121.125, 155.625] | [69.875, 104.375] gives 1.26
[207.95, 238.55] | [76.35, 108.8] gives 1.20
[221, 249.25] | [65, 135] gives 1.22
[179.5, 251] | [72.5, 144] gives 1.09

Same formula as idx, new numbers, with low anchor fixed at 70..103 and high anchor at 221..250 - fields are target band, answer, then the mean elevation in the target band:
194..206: 0.099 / 4.32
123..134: -0.171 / 4.69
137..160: -0.066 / 4.47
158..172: -0.046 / 4.56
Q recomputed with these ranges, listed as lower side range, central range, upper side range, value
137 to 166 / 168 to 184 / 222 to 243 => 0.5 km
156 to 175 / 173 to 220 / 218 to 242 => 3.2 km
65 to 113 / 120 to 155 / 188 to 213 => -4.2 km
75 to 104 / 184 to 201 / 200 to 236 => 0.8 km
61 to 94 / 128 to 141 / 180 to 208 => -2.6 km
